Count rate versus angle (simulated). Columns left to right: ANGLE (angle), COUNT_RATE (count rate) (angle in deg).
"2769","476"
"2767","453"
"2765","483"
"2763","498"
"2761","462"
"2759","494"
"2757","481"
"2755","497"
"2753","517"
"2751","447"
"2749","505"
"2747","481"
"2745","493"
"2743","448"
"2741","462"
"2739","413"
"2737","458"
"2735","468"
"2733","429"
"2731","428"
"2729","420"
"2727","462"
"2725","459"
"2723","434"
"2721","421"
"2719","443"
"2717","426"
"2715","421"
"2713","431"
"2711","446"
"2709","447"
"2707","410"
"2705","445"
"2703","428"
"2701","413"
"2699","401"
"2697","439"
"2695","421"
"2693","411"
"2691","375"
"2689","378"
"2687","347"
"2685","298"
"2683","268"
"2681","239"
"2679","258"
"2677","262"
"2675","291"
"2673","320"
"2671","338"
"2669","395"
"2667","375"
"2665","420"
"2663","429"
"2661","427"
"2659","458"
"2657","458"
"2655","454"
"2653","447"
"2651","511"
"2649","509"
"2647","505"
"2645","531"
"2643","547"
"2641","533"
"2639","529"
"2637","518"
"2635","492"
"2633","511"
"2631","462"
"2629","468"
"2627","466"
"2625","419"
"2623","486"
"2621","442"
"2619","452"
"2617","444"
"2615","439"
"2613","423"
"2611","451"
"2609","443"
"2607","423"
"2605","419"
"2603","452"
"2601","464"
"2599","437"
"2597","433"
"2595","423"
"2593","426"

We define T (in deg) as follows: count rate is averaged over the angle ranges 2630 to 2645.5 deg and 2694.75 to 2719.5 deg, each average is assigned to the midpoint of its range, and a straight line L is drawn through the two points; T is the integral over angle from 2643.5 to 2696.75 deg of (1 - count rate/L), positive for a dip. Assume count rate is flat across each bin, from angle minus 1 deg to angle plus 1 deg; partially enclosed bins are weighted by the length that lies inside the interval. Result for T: 9.5 deg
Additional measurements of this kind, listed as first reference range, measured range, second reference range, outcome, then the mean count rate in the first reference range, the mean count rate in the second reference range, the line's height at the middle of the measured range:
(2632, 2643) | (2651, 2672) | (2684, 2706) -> 2.0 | 519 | 396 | 468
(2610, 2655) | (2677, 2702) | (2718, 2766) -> 6.4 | 481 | 463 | 471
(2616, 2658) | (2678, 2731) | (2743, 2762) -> 9.4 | 485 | 484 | 485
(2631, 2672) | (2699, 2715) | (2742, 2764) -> 1.6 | 469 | 484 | 477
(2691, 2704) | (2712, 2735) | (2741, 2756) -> 0.7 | 415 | 483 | 450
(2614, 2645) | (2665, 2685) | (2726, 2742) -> 6.7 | 482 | 442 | 465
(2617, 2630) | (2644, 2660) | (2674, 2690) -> -4.6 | 455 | 293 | 376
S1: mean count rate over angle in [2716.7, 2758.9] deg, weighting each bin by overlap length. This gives 458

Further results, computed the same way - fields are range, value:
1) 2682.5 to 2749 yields 424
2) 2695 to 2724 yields 429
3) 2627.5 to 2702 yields 418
